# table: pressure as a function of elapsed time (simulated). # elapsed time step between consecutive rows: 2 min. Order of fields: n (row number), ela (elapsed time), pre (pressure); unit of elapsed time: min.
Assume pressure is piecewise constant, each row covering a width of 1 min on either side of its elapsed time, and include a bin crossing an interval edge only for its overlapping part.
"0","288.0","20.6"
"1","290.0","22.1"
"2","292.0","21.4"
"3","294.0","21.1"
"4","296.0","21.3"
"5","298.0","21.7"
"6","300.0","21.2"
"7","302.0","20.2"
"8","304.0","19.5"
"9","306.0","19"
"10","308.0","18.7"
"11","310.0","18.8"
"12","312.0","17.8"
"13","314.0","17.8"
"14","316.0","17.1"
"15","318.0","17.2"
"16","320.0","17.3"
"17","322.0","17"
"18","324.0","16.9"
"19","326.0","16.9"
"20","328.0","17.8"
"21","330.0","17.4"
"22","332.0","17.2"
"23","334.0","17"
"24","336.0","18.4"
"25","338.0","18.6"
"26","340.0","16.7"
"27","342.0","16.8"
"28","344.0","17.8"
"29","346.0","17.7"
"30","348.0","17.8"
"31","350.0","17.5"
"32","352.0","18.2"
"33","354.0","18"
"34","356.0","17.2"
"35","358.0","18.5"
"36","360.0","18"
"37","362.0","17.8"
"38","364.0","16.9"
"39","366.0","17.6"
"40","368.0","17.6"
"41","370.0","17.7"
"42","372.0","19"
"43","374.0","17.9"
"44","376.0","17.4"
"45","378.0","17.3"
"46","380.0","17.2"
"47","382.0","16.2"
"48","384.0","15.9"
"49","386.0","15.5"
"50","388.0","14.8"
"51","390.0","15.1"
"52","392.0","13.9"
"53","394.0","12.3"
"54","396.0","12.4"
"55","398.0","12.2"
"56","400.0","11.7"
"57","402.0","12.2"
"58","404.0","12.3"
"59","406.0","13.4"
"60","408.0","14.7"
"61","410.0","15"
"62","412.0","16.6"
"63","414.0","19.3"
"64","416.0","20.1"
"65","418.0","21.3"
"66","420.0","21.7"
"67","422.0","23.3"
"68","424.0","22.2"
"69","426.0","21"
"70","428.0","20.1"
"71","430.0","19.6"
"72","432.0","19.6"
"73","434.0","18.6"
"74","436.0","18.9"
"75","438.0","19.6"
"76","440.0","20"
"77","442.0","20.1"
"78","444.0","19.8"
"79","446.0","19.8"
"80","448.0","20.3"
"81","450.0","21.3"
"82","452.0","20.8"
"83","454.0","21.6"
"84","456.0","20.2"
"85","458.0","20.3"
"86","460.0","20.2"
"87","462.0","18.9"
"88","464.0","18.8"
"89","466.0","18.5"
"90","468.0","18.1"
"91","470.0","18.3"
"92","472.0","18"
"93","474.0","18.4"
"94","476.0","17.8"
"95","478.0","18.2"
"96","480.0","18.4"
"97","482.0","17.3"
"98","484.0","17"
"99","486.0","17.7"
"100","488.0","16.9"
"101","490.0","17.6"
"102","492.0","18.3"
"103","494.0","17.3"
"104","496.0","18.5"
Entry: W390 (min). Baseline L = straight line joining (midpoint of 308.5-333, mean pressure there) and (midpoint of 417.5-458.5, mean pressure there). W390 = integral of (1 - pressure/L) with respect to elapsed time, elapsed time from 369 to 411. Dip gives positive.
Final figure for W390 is 9.28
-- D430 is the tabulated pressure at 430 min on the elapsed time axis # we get 19.6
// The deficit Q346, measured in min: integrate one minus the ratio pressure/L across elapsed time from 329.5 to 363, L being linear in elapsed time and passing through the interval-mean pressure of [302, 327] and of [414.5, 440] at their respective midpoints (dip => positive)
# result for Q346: 1.7 min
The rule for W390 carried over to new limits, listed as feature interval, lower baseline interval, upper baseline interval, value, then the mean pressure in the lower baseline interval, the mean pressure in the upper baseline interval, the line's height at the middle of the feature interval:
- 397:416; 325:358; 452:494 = 3.79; 17.6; 18.6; 18.1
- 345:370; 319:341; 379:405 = -2.95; 17.4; 14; 15.9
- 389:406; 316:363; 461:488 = 4.75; 17.5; 18.1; 17.8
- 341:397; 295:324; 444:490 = 6.18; 18.8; 18.9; 18.9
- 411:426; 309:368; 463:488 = -2.39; 17.6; 18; 17.8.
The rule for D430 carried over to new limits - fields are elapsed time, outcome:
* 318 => 17.2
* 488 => 16.9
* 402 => 12.2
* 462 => 18.9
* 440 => 20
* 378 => 17.3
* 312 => 17.8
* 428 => 20.1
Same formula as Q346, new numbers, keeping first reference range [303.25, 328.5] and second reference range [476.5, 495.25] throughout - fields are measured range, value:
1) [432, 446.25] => -1.48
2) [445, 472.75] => -3.12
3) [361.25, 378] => 0.05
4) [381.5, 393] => 1.66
